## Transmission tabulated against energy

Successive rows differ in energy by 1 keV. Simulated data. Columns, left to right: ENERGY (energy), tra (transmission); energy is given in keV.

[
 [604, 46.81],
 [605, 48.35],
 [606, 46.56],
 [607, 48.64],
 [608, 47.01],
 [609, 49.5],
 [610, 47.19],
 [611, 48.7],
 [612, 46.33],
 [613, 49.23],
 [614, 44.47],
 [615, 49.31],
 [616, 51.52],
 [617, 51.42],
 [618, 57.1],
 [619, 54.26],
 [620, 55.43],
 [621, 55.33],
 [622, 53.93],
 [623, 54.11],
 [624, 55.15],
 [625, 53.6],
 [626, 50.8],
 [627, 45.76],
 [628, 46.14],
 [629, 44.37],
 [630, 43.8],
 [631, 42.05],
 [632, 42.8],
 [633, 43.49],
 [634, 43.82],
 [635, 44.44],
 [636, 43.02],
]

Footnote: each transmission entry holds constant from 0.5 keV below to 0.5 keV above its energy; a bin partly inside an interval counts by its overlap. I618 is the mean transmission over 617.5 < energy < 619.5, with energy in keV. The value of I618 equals 55.7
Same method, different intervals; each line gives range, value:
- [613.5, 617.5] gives 49.2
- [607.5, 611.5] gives 48.1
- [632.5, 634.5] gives 43.7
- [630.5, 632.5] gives 42.4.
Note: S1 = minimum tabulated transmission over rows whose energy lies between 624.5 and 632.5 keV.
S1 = 42.05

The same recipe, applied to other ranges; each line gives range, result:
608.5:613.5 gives 46.33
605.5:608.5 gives 46.56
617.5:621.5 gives 54.26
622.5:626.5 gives 50.8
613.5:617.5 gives 44.47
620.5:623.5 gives 53.93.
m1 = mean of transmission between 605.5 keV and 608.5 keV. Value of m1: 47.4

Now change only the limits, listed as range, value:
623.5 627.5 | 51.3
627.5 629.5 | 45.3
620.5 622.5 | 54.6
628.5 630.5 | 44.1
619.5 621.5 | 55.4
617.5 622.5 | 55.2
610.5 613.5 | 48.1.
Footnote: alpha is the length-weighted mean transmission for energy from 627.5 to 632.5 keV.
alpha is 43.8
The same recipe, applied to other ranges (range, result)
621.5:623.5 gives 54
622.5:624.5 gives 54.6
